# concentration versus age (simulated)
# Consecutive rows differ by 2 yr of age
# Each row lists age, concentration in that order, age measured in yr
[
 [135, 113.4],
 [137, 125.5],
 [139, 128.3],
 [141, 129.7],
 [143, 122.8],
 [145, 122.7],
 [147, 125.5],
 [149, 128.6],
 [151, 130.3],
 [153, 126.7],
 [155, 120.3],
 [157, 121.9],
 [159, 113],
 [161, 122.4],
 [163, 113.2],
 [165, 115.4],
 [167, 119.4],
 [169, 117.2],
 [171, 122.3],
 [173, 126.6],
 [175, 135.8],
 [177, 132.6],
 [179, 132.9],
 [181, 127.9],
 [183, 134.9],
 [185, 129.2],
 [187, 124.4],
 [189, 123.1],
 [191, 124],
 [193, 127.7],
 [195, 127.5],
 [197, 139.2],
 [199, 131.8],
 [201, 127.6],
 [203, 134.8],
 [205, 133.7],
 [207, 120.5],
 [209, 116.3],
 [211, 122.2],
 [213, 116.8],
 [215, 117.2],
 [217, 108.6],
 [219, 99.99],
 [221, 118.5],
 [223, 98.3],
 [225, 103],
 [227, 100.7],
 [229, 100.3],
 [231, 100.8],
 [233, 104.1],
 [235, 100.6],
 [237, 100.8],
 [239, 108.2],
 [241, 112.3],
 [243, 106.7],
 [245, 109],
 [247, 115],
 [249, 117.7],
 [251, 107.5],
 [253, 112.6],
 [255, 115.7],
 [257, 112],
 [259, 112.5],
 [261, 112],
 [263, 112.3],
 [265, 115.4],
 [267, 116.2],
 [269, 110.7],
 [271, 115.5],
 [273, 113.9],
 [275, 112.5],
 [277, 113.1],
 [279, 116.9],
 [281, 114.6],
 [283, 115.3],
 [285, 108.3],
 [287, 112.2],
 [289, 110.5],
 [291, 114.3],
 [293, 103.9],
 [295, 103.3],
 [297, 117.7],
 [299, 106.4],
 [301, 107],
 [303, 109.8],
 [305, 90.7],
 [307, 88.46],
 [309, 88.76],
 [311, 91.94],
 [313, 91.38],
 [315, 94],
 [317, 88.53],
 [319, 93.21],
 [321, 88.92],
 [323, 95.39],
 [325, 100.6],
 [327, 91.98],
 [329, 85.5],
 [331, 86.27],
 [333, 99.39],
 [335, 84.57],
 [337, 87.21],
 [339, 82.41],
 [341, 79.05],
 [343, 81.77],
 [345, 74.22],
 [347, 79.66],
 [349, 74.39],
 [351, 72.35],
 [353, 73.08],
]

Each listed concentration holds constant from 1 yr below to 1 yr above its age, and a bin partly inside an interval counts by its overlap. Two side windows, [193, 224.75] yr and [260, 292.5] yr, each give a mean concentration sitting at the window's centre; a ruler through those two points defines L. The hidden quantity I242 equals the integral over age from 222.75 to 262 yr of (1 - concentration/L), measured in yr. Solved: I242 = 3.1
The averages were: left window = 121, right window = 113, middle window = 108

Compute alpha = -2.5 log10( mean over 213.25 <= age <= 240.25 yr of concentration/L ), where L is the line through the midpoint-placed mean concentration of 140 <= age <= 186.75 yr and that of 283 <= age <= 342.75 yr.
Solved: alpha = 0.08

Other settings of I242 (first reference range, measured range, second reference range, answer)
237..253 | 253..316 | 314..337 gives -4.3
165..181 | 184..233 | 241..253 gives 0.4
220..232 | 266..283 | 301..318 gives -2.8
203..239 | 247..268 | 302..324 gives -2.1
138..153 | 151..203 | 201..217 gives -0.5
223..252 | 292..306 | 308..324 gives -1.6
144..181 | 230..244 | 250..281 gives 1.4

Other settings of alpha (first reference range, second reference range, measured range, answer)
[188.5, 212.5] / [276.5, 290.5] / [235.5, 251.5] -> 0.10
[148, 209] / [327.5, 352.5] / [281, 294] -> -0.15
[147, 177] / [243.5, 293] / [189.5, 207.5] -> -0.09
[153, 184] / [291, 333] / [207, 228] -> 0.04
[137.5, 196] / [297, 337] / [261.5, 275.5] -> -0.10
